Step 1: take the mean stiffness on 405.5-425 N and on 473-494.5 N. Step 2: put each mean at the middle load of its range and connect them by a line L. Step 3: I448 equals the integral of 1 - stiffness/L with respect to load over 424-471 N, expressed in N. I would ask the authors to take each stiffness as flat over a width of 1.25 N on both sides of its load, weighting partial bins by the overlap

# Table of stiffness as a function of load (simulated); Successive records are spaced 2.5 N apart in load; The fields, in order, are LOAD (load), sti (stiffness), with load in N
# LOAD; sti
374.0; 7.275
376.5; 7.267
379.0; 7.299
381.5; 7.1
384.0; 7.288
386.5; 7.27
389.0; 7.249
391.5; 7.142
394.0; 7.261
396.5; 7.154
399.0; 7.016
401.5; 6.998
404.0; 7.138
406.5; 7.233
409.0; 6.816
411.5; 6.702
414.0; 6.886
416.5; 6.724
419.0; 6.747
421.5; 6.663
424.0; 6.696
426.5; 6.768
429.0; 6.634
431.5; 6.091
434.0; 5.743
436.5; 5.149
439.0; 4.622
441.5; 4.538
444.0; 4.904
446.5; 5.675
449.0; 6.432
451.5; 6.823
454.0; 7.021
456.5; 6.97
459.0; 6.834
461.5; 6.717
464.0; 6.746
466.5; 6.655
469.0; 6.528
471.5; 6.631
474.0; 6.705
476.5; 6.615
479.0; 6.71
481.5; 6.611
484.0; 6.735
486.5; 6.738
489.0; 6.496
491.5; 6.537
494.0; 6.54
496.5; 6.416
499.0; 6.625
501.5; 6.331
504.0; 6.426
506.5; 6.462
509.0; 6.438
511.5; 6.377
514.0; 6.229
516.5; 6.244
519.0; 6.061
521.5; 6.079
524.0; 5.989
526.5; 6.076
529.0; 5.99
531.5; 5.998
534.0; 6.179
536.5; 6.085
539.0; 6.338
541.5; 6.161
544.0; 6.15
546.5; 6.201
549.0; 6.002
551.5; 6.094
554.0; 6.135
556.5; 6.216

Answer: 3.8 N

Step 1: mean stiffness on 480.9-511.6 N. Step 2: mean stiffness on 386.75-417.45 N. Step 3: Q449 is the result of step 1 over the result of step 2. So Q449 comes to 0.9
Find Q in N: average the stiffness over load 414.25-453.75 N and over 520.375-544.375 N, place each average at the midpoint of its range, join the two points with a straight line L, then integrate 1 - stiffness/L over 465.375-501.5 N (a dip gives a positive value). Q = -3.1 N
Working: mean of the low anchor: 6.06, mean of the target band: 6.6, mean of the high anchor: 6.1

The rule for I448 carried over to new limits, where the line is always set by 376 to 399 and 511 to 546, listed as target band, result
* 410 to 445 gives 4.3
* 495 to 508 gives -0.2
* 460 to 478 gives -0.2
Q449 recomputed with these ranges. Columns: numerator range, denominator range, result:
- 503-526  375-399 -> 0.87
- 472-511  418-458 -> 1.08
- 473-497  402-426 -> 0.97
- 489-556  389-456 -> 0.97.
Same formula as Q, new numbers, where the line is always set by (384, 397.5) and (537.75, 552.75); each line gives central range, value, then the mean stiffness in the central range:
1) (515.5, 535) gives 0.7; 6.07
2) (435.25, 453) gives 3.6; 5.47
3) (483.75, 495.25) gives -0.1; 6.6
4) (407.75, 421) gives 0.5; 6.77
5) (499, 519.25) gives 0.2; 6.35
